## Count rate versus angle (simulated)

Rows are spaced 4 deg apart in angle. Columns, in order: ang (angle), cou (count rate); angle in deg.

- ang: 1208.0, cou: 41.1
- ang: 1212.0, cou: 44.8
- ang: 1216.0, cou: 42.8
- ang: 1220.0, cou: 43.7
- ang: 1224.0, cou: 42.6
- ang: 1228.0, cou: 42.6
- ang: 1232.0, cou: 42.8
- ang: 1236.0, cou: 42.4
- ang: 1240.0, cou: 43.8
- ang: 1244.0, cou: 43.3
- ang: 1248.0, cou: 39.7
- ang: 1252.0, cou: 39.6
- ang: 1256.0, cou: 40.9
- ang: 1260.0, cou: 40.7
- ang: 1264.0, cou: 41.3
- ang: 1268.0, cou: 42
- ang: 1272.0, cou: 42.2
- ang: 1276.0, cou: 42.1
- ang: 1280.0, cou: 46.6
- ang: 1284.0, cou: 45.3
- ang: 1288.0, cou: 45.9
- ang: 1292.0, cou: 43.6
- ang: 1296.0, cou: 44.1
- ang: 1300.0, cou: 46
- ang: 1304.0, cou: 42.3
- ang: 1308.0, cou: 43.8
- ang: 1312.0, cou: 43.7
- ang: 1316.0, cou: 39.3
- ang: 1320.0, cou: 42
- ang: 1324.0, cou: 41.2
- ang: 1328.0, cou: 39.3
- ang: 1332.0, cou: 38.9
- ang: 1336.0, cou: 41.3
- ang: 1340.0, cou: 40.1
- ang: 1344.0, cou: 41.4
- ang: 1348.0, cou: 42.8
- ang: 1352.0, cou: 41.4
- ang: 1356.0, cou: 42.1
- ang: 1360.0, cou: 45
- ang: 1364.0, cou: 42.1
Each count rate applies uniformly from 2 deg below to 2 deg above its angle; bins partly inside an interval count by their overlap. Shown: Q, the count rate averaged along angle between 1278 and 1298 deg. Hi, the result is 45.1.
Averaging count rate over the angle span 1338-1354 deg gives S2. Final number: 41.4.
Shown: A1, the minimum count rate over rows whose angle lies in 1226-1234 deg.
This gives 42.6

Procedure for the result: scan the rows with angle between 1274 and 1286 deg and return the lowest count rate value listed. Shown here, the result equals 42.1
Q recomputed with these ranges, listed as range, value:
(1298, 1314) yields 44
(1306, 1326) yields 42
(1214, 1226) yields 43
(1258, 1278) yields 41.7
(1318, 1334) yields 40.3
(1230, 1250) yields 42.4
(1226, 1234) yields 42.7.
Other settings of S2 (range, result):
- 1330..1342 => 40.1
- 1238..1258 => 41.5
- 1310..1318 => 41.5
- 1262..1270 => 41.6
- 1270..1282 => 43.6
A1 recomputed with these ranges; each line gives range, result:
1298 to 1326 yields 39.3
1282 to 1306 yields 42.3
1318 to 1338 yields 38.9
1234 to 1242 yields 42.4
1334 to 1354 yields 40.1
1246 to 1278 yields 39.6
